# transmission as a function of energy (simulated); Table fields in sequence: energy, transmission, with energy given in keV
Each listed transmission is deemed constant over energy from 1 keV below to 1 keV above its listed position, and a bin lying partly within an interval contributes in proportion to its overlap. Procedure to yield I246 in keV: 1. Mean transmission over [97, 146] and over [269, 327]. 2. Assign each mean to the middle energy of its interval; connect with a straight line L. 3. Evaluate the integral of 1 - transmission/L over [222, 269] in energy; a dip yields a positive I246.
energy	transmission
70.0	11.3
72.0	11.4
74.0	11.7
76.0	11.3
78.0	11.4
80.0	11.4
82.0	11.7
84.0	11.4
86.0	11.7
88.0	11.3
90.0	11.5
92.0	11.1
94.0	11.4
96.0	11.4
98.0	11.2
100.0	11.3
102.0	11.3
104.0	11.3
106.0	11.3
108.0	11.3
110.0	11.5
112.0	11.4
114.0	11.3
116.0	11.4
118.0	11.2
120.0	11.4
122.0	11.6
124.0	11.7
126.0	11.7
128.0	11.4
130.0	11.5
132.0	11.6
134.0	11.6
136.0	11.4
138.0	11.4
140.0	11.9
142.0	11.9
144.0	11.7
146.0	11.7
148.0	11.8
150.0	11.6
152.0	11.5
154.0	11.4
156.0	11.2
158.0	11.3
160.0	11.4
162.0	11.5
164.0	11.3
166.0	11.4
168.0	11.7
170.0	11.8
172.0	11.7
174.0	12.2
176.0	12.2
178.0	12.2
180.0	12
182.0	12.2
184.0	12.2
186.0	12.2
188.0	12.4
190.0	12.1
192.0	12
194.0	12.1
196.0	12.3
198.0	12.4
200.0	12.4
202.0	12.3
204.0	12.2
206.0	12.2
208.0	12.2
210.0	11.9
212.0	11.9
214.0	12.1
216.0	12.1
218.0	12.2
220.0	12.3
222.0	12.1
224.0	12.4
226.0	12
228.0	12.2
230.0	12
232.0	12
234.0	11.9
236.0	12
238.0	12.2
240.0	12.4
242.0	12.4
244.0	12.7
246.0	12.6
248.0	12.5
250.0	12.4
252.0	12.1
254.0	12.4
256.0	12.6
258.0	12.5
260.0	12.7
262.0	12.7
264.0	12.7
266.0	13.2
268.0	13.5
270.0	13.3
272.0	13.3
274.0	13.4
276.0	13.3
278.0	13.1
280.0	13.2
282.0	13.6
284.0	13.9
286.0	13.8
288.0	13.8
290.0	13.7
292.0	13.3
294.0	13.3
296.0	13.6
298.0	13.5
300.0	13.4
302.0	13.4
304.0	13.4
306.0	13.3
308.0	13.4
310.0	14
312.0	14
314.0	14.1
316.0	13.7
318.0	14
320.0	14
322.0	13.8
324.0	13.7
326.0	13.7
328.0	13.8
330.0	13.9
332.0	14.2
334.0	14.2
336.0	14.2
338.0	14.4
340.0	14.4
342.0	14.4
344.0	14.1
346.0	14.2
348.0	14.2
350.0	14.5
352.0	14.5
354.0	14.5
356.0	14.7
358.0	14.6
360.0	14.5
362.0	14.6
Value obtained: 1.92 keV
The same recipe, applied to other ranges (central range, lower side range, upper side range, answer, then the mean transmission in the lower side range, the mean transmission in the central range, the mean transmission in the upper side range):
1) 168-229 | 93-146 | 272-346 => 1.4 keV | 11.5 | 12.1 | 13.8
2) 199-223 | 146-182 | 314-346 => 0.4 keV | 11.7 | 12.2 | 14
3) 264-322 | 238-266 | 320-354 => -1.0 keV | 12.5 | 13.5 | 14.1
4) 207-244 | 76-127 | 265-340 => 1.9 keV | 11.4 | 12.1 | 13.7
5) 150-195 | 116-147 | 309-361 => 1.1 keV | 11.6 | 11.8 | 14.2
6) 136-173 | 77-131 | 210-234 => 0.5 keV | 11.4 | 11.6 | 12.1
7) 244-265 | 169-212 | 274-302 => 0.8 keV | 12.1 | 12.5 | 13.5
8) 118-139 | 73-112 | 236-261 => 0.2 keV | 11.4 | 11.5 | 12.4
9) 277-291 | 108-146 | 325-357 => -0.1 keV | 11.5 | 13.6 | 14.2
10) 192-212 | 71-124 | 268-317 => 0.6 keV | 11.4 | 12.2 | 13.5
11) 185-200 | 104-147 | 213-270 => -0.2 keV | 11.5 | 12.2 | 12.4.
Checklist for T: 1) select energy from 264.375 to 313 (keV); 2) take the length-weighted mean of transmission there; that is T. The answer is 13.5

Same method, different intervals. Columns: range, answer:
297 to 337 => 13.8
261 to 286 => 13.3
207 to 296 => 12.7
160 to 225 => 12.1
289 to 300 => 13.5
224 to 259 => 12.3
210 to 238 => 12.1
